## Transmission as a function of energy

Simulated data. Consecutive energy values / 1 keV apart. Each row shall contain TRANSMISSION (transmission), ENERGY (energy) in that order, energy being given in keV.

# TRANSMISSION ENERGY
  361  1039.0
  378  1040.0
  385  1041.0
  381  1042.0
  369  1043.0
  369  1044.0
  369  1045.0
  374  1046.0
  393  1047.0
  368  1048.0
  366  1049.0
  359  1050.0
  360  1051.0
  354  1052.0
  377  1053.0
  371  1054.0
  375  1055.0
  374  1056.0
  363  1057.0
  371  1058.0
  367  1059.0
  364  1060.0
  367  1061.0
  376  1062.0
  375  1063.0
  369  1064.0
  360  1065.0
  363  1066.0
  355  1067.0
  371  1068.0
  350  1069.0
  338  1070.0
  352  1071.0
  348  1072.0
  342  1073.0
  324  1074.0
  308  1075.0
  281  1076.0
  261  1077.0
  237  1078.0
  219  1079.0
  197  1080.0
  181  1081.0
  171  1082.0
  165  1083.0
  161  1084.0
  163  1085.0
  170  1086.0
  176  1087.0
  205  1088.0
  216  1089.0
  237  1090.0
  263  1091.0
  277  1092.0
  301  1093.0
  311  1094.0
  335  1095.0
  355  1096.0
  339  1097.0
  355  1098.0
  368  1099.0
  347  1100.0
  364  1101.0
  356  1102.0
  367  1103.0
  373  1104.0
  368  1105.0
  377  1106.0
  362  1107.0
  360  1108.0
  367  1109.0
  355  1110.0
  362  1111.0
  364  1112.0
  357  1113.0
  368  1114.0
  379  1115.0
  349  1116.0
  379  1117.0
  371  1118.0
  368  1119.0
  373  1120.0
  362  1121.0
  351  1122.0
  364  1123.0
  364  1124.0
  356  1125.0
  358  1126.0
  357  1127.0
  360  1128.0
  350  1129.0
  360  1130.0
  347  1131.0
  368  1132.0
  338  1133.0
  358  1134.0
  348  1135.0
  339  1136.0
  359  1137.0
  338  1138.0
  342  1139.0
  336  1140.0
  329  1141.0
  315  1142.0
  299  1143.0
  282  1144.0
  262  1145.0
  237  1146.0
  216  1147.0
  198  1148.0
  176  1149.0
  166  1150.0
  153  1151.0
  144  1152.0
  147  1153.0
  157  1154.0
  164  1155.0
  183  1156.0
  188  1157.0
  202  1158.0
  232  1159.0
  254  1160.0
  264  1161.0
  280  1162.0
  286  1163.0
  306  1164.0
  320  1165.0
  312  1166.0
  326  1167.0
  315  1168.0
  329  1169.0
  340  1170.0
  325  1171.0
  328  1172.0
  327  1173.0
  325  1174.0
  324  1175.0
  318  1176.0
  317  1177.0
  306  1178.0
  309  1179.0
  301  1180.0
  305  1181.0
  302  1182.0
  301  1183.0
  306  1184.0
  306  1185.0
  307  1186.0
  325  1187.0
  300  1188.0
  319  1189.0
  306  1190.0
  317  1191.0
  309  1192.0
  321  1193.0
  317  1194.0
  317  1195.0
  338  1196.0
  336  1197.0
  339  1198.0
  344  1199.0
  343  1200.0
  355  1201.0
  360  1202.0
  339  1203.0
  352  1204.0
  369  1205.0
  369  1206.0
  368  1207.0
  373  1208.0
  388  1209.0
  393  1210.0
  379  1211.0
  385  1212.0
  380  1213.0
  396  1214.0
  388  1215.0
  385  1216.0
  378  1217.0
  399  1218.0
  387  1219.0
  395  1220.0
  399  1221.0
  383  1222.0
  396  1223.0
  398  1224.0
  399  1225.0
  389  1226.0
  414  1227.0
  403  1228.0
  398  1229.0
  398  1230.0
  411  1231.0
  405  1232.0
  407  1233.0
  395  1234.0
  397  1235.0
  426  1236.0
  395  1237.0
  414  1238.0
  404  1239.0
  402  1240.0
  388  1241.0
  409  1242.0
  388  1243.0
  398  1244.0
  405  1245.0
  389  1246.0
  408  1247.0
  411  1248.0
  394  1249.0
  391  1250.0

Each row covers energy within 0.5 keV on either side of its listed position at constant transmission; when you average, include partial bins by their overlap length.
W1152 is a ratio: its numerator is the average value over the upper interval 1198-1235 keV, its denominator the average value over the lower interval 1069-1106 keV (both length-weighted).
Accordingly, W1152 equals 1.4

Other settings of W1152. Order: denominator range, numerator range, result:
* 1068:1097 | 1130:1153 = 1.08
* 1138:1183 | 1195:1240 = 1.42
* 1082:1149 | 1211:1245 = 1.24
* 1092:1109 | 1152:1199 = 0.83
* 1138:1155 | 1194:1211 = 1.50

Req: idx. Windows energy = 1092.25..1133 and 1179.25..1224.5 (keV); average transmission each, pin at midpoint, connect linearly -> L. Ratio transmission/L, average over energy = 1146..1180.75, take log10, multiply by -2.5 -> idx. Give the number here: 0.33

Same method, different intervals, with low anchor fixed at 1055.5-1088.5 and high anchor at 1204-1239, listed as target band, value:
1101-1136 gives -0.12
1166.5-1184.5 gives 0.15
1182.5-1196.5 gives 0.18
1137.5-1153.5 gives 0.36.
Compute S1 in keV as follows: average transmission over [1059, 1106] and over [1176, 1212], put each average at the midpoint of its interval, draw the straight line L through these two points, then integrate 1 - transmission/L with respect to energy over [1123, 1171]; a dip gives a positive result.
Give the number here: 5.0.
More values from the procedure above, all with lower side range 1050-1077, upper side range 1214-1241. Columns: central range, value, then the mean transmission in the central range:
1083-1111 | 4.7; 303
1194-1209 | 1.6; 350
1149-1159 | 5.5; 171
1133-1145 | 1.5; 329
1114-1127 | 0.2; 364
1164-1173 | 1.4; 324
